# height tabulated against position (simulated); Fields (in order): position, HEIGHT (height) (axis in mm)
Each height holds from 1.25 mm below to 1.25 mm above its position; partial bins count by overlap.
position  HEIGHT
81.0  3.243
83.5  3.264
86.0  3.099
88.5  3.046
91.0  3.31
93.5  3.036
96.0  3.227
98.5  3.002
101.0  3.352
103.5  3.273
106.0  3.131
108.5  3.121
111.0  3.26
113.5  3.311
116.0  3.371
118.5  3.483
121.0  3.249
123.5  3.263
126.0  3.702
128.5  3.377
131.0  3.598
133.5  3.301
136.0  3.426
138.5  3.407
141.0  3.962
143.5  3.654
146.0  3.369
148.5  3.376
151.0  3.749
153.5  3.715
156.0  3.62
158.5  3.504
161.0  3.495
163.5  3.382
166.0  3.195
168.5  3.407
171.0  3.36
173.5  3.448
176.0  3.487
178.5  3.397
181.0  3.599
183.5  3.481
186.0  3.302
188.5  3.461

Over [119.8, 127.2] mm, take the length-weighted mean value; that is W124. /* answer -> 3.4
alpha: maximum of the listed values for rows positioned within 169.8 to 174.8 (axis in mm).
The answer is 3.448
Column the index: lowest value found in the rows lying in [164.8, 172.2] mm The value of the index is 3.195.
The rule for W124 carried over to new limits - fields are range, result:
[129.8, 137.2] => 3.44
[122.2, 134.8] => 3.45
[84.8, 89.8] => 3.07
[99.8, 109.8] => 3.22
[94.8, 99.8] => 3.12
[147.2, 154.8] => 3.61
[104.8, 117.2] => 3.24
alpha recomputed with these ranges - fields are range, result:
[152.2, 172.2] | 3.715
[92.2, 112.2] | 3.352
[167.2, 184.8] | 3.599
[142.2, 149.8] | 3.654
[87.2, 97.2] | 3.31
